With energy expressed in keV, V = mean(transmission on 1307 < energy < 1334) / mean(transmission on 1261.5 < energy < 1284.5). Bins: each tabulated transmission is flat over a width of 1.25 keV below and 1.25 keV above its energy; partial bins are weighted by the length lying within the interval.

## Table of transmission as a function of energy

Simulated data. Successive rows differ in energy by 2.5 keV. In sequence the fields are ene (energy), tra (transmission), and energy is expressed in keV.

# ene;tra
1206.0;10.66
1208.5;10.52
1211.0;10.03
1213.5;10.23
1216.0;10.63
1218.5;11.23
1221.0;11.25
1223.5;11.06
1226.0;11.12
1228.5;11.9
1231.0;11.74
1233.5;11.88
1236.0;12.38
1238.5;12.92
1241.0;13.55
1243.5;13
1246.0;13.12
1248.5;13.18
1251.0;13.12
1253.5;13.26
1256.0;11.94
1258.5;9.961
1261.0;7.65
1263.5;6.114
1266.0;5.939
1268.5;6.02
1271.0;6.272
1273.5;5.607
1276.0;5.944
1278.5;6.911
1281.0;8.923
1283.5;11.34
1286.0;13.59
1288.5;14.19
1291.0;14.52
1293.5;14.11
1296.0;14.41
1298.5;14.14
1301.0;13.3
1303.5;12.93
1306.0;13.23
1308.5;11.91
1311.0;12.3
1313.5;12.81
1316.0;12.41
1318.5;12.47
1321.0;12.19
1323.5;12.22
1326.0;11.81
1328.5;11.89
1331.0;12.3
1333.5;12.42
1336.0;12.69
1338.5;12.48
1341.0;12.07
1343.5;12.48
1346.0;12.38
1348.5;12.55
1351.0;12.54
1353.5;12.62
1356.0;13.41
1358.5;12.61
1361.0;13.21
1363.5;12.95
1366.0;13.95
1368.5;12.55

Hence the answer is 1.75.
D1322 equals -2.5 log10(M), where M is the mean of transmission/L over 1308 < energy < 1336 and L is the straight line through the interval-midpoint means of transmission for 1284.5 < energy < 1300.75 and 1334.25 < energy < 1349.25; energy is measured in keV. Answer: 0.069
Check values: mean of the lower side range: 14.1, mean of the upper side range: 12.4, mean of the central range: 12.3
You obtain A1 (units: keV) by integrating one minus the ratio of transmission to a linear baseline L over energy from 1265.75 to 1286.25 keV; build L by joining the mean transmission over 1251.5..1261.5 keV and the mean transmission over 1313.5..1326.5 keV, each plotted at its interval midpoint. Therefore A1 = 6.9 keV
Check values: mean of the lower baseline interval 11.1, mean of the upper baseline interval 12.3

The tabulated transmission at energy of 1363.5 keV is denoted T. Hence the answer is 12.95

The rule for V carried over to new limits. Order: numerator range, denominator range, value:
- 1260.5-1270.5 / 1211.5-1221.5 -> 0.59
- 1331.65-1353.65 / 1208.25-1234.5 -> 1.13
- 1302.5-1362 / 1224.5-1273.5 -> 1.17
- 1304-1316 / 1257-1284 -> 1.73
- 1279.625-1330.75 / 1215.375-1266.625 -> 1.12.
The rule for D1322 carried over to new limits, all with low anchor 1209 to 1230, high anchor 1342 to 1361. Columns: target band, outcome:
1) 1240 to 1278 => 0.191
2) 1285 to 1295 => -0.189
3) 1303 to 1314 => -0.043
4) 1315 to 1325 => -0.004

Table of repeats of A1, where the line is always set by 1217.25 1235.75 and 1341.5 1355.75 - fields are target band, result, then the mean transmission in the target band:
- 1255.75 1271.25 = 5.6 keV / 7.52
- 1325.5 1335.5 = 0.2 keV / 12.2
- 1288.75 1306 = -2.5 keV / 13.9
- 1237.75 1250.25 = -1.6 keV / 13.2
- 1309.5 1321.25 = -0.2 keV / 12.4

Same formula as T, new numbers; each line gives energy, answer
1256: 11.94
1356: 13.41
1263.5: 6.114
